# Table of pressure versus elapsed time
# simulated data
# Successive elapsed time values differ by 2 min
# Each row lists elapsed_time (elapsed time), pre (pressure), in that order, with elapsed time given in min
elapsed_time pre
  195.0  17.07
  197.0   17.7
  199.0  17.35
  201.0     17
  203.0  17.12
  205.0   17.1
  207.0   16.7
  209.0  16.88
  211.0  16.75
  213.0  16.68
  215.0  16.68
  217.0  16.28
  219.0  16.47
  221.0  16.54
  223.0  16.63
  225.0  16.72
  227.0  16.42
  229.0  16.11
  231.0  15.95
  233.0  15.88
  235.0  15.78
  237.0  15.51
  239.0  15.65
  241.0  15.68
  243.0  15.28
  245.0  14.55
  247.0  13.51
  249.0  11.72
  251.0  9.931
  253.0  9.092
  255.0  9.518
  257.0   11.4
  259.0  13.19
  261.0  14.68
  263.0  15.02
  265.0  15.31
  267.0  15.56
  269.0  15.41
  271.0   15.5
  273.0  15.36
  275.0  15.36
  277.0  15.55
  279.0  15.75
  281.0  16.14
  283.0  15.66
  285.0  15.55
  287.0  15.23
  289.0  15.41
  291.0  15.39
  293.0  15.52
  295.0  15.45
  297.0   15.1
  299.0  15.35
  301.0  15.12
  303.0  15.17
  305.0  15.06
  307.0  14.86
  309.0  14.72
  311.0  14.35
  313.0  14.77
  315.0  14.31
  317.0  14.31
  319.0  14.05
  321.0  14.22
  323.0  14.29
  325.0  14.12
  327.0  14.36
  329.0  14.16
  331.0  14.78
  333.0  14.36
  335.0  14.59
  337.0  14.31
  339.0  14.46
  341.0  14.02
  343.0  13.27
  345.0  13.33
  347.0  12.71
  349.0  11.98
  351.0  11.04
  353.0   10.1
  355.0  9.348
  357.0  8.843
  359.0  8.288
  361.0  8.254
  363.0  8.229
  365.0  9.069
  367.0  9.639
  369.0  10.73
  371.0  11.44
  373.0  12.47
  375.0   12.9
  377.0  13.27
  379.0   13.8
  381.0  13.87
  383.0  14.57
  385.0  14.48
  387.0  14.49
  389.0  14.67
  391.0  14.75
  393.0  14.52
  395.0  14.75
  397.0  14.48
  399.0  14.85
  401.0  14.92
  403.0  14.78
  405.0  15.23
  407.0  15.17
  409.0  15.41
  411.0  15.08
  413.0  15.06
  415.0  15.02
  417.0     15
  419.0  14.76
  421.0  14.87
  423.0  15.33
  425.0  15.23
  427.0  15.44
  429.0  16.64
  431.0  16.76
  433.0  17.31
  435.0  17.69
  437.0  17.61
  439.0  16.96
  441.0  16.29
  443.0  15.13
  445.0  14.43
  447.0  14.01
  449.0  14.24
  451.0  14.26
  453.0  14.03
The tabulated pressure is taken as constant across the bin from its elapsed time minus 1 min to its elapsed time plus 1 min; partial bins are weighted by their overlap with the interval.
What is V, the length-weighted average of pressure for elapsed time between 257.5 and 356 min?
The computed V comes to 14.4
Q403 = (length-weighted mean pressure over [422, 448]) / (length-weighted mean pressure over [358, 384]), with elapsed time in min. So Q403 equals 1.43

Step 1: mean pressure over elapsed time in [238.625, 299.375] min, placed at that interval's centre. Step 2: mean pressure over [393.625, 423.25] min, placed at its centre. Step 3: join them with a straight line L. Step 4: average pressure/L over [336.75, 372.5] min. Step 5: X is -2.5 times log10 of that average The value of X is 0.32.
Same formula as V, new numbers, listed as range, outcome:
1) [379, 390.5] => 14.4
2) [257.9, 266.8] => 14.6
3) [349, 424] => 13.1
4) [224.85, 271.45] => 14.2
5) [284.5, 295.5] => 15.4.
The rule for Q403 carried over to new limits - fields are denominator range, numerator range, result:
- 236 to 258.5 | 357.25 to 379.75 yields 0.82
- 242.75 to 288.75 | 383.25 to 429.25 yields 1.06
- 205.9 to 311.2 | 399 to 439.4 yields 1.04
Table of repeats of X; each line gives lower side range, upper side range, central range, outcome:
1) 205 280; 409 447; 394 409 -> 0.05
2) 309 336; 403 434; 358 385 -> 0.30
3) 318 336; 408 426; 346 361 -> 0.39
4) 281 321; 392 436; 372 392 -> 0.10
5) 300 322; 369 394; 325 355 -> 0.08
